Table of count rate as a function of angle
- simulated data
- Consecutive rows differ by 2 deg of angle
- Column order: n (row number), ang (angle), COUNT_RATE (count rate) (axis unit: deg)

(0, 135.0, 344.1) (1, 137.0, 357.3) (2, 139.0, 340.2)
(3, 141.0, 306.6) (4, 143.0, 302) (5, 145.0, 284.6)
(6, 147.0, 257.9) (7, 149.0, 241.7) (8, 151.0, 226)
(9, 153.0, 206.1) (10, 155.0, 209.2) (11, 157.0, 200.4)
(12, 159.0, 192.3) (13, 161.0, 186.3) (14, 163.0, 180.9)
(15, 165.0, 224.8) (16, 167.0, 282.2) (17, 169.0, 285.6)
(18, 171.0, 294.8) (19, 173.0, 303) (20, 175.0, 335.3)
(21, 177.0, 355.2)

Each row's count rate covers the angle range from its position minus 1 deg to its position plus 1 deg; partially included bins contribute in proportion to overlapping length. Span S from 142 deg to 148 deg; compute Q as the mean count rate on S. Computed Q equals 282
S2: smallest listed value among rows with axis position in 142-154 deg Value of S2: 206.1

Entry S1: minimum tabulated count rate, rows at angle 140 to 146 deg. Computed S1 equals 284.6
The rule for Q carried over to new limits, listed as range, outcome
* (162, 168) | 229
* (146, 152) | 242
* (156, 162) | 193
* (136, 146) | 318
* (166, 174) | 291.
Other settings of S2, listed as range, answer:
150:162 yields 186.3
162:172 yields 180.9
